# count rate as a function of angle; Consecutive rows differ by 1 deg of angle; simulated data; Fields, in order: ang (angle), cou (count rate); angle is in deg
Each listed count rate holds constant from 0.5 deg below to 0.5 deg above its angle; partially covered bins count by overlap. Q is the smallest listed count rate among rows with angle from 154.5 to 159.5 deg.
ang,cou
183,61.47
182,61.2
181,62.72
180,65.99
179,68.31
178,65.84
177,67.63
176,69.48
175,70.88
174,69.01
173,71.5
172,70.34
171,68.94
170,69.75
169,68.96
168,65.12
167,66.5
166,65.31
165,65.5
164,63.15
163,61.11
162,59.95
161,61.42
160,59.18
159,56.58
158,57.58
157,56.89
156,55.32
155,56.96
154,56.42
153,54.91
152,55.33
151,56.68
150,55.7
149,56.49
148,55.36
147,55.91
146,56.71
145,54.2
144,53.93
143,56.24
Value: 55.32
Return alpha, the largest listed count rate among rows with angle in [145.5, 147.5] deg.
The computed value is 56.71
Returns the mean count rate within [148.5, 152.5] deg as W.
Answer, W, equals 56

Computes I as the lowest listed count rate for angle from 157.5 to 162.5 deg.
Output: 56.58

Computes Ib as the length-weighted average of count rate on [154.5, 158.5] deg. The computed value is 56.7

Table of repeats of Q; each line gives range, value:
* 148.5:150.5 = 55.7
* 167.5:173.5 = 65.12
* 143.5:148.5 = 53.93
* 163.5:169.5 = 63.15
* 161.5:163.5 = 59.95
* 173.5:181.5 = 62.72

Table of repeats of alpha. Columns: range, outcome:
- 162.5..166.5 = 65.5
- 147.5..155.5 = 56.96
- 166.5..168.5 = 66.5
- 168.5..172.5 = 70.34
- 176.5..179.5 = 68.31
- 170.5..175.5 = 71.5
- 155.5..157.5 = 56.89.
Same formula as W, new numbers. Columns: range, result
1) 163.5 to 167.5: 65.1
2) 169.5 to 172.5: 69.7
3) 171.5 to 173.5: 70.9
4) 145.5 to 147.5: 56.3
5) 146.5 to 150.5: 55.9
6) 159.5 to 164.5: 61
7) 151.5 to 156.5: 55.8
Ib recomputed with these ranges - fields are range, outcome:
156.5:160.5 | 57.6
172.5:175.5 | 70.5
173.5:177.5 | 69.2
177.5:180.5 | 66.7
